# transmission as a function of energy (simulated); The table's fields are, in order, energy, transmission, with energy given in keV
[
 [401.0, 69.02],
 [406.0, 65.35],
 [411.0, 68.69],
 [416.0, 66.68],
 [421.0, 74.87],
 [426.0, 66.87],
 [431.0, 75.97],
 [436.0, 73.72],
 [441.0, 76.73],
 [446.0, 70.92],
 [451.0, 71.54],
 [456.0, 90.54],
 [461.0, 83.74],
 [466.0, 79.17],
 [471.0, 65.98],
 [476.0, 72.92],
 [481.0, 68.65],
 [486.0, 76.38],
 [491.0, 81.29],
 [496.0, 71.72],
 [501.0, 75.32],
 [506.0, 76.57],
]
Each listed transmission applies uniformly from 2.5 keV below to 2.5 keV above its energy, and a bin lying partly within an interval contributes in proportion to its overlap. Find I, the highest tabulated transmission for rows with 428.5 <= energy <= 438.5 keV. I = 75.97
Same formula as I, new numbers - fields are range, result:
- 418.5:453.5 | 76.73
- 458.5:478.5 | 83.74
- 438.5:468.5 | 90.54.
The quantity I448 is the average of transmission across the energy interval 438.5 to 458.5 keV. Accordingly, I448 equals 77.4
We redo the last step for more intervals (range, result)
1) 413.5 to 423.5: 70.8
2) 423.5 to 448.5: 72.8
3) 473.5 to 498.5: 74.2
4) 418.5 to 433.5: 72.6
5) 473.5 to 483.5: 70.8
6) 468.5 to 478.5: 69.5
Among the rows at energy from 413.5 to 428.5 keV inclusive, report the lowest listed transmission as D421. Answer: 66.68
